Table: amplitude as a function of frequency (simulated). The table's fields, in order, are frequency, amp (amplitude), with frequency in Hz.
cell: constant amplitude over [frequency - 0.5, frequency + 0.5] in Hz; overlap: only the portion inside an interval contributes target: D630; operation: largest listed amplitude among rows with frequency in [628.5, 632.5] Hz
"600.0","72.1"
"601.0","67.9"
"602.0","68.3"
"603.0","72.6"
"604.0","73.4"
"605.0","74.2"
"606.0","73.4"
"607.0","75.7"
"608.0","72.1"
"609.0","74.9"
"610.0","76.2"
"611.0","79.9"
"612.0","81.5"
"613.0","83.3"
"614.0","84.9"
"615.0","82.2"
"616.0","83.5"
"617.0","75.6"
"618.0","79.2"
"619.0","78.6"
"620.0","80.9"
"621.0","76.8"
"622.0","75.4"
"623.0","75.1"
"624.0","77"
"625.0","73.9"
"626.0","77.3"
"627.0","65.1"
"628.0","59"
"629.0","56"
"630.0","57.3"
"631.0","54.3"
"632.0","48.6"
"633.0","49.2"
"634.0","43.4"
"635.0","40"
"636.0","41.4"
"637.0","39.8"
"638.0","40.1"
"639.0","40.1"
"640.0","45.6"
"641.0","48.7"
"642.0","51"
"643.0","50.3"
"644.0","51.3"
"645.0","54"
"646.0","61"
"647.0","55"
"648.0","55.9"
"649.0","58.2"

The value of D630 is 57.3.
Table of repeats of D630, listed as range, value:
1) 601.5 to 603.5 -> 72.6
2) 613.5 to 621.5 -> 84.9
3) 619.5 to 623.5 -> 80.9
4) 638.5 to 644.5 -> 51.3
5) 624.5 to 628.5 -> 77.3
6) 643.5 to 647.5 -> 61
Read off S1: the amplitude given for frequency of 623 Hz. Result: 75.1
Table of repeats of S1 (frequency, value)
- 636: 41.4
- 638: 40.1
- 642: 51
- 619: 78.6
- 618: 79.2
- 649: 58.2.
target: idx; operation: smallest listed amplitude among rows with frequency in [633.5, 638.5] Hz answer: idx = 39.8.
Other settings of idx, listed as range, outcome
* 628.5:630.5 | 56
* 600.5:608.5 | 67.9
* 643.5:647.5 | 51.3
